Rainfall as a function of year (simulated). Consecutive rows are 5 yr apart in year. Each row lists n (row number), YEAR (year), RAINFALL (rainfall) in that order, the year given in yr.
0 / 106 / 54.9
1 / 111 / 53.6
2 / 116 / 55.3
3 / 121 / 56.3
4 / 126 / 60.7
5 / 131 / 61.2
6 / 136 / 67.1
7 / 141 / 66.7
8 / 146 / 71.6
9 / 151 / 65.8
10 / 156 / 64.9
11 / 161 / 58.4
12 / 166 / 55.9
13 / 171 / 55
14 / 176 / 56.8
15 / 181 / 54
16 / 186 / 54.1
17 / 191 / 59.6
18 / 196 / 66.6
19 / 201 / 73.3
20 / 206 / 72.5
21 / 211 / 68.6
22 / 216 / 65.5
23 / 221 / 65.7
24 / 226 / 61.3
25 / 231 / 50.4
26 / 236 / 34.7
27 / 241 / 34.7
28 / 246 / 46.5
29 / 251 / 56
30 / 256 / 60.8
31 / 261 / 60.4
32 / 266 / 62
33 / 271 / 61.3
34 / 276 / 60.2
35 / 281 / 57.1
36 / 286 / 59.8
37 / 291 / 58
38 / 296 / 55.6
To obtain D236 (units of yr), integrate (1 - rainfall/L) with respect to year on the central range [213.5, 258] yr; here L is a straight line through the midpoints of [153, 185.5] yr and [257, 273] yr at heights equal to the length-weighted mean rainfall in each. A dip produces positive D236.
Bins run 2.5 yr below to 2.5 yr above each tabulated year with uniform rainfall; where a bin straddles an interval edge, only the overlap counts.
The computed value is 5.37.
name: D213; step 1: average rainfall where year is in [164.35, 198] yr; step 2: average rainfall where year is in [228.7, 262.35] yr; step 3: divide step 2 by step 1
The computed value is 0.8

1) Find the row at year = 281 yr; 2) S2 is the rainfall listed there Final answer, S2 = 57.1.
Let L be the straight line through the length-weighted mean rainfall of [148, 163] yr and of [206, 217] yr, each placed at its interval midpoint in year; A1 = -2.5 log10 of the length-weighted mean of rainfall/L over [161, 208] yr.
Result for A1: 0.10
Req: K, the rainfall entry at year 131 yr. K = 61.2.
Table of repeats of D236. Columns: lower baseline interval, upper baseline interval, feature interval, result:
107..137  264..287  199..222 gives -3.8 yr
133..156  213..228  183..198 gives 1.3 yr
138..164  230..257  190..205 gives -3.3 yr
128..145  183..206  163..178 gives 2.0 yr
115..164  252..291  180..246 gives 3.4 yr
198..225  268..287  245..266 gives 1.8 yr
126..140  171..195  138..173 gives -1.2 yr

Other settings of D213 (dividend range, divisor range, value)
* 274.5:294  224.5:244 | 1.32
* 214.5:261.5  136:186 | 0.87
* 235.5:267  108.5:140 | 0.86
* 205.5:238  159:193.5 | 1.06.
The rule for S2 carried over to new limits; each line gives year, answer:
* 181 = 54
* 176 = 56.8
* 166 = 55.9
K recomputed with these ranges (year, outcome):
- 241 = 34.7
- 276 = 60.2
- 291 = 58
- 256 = 60.8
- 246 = 46.5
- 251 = 56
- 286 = 59.8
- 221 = 65.7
